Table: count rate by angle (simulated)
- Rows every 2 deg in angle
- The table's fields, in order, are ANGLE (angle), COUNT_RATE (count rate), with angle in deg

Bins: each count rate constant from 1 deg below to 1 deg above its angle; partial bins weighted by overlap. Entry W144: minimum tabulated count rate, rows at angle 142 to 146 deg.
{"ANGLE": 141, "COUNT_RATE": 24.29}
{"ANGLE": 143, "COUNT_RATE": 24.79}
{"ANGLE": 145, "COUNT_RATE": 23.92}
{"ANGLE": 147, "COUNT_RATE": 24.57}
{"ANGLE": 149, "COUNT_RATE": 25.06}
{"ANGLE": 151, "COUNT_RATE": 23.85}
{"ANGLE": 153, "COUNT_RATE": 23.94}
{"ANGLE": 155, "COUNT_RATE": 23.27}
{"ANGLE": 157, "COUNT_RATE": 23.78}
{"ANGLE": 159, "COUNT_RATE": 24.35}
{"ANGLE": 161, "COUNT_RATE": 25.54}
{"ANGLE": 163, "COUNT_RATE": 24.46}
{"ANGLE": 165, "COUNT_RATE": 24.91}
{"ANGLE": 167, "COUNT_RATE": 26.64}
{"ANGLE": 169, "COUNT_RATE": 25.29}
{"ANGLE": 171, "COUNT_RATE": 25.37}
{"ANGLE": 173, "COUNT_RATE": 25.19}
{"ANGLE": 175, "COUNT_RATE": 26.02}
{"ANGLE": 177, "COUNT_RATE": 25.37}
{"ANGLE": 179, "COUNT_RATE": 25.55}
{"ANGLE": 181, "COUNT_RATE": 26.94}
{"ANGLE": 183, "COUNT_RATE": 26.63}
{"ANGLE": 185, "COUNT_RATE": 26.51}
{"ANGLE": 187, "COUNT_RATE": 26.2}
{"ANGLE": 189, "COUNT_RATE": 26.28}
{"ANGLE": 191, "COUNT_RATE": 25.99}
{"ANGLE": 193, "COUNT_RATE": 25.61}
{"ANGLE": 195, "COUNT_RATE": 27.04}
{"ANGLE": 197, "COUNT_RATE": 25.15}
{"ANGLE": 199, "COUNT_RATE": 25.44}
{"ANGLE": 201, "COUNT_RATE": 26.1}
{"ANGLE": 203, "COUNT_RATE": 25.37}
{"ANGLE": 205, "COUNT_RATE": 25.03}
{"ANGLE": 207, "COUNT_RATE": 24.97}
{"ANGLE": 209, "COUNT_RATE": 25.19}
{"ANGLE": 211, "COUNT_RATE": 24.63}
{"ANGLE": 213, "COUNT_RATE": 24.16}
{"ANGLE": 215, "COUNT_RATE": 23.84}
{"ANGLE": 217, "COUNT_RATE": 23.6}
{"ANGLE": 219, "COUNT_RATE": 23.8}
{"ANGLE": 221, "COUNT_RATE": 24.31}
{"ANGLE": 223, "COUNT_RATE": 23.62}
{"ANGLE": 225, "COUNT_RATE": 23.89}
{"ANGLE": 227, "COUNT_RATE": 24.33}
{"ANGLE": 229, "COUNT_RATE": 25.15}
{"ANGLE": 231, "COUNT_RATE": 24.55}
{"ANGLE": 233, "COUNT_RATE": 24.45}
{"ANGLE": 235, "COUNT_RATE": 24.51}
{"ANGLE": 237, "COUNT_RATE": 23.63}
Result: 23.92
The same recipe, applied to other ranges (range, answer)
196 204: 25.15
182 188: 26.2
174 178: 25.37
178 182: 25.55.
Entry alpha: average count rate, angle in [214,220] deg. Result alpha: 23.7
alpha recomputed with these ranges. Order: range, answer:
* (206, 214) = 24.7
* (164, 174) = 25.5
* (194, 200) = 25.9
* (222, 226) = 23.8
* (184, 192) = 26.2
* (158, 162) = 24.9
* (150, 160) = 23.8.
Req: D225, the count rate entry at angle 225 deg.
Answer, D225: 23.89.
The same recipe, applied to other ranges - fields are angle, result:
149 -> 25.06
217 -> 23.6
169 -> 25.29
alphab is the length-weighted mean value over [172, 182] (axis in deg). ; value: 25.8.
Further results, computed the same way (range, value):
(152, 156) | 23.6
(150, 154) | 23.9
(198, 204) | 25.6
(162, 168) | 25.3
